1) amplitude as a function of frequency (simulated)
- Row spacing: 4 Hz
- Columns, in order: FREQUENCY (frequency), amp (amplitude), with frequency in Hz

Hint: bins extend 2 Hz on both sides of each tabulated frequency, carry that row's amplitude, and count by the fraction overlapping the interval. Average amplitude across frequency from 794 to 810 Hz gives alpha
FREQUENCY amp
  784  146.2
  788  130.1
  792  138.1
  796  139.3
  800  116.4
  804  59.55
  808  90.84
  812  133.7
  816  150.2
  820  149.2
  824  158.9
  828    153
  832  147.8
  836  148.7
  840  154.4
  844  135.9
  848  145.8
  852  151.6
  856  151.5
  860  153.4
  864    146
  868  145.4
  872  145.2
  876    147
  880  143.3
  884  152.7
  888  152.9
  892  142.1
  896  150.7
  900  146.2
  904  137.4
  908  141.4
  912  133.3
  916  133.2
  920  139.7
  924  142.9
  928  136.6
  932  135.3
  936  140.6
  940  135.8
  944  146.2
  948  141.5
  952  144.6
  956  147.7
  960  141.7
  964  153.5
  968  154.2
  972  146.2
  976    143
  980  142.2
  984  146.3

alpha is 102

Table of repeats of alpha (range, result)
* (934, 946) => 141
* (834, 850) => 146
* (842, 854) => 144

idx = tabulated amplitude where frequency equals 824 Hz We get 158.9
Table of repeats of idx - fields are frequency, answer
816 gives 150.2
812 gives 133.7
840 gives 154.4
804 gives 59.55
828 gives 153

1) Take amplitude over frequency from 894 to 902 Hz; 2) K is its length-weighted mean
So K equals 148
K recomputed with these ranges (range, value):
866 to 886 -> 147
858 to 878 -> 147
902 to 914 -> 137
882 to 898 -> 150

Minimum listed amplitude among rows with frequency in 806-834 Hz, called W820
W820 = 90.84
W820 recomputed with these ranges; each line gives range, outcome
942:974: 141.5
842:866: 135.9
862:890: 143.3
